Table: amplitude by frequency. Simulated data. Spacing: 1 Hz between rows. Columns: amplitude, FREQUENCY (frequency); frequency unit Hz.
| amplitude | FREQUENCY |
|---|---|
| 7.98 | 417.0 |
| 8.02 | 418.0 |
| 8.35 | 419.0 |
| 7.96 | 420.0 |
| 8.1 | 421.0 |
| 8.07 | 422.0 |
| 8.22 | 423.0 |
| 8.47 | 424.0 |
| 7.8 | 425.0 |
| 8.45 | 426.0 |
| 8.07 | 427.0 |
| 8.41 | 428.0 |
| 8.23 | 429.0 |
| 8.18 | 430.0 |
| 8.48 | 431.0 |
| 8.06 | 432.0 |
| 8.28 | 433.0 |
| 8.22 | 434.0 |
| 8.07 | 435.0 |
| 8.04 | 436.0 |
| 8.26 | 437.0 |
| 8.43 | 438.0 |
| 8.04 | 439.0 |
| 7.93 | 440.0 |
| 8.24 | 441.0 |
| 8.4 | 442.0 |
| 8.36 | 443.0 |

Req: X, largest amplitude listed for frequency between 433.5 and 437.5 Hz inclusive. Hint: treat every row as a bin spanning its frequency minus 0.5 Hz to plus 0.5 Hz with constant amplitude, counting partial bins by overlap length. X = 8.26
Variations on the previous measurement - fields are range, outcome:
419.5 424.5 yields 8.47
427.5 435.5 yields 8.48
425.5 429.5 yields 8.45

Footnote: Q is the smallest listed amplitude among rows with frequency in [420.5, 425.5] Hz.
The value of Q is 7.8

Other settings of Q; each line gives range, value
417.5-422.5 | 7.96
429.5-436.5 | 8.04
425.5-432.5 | 8.06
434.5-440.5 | 7.93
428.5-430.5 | 8.18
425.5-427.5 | 8.07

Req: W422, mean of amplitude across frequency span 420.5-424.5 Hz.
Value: 8.21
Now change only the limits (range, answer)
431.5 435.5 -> 8.16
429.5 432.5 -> 8.24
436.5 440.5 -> 8.16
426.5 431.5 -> 8.27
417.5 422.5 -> 8.1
